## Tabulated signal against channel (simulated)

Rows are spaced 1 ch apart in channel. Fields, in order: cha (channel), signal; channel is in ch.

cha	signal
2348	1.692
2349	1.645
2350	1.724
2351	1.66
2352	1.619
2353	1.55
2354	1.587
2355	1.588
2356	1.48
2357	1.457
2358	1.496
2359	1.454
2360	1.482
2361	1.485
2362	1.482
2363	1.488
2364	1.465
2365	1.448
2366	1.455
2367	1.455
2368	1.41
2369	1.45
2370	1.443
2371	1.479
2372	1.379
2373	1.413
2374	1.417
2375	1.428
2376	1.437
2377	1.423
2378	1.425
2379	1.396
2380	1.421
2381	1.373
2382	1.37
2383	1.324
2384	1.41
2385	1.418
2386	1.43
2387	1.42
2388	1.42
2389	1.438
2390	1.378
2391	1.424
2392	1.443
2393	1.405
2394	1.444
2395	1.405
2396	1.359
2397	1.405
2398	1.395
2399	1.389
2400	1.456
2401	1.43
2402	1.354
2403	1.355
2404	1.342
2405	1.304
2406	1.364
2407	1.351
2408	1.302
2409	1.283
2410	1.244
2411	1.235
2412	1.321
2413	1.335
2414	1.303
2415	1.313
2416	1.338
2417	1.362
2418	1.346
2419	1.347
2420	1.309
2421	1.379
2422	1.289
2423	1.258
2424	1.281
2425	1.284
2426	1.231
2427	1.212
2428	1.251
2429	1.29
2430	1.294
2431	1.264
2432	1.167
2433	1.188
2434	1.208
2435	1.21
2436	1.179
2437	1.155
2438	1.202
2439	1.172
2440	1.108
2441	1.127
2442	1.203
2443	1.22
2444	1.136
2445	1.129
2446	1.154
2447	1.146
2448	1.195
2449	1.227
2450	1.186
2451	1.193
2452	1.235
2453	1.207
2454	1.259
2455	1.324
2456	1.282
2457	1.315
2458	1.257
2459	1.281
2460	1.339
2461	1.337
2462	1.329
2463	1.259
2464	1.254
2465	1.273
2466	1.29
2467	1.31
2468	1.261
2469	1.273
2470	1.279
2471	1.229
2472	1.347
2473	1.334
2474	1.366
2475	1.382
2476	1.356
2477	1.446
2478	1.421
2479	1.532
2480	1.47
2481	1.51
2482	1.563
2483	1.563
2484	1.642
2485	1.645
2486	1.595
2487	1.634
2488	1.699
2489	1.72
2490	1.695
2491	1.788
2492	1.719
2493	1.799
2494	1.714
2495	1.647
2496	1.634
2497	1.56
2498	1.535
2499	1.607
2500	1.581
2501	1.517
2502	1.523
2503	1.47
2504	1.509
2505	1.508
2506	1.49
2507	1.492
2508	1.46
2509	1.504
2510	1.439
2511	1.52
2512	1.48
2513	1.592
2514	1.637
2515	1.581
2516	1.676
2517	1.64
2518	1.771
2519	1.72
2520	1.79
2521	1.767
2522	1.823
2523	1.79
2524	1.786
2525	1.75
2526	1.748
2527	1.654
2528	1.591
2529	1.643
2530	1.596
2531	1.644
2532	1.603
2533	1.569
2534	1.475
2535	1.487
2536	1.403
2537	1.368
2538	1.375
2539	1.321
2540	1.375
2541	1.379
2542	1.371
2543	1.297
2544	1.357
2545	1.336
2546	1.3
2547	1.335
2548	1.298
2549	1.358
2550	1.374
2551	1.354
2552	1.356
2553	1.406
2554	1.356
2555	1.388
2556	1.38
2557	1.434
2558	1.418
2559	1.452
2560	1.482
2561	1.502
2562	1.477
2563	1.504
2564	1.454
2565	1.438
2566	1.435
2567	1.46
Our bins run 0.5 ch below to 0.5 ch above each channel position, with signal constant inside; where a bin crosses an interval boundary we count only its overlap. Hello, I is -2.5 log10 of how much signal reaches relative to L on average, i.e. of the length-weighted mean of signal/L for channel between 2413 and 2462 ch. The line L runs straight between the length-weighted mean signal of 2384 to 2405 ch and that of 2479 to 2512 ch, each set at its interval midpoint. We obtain 0.19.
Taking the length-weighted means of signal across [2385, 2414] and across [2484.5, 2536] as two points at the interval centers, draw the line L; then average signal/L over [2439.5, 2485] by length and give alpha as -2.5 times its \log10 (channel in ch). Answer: 0.16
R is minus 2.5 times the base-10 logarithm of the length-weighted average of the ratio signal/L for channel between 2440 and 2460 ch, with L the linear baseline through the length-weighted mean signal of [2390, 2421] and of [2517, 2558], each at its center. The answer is 0.16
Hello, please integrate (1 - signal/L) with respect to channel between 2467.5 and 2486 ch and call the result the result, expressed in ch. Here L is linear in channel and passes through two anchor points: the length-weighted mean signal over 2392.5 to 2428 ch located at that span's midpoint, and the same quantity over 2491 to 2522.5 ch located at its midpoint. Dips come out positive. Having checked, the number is 1.2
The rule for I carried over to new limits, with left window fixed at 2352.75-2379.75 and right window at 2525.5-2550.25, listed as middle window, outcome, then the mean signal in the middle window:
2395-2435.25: 0.116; 1.31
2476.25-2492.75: -0.105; 1.6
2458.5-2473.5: 0.128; 1.29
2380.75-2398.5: 0.042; 1.4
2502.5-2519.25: -0.075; 1.56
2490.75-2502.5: -0.126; 1.63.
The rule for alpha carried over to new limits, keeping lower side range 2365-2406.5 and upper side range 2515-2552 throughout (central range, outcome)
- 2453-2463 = 0.14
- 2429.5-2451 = 0.22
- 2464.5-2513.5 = -0.01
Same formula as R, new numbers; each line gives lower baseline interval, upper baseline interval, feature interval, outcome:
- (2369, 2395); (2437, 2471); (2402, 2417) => 0.024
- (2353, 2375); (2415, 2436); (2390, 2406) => -0.025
